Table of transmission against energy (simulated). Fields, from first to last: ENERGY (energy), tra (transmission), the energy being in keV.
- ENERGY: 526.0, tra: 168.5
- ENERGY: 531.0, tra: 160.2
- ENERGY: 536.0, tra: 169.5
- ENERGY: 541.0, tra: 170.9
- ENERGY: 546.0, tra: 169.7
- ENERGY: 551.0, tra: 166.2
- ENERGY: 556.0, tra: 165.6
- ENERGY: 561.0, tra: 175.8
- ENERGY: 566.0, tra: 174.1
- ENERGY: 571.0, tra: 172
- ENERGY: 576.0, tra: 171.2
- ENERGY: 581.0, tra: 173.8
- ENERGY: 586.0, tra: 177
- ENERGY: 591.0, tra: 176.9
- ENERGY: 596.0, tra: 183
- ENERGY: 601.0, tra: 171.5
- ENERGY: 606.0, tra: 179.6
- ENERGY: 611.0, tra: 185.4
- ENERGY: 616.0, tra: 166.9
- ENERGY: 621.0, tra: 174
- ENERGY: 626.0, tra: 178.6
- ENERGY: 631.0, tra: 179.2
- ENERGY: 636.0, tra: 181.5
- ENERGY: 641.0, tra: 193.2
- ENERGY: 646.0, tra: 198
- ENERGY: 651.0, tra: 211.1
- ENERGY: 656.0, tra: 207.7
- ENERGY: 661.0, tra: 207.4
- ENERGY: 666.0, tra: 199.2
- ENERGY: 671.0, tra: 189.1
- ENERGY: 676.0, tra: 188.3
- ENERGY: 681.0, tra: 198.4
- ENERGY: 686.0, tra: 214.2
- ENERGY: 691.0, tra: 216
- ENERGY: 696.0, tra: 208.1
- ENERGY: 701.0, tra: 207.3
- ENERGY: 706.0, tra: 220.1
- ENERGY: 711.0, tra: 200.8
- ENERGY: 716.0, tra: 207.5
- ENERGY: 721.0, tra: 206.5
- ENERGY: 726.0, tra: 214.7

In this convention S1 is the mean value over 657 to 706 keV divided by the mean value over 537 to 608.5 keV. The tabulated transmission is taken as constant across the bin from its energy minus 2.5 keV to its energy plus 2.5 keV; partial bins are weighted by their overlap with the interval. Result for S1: 1.18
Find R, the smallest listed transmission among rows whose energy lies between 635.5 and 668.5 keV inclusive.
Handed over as 181.5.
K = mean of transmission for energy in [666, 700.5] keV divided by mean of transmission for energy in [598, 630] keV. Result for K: 1.15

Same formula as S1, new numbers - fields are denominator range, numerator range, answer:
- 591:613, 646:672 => 1.13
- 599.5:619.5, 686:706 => 1.21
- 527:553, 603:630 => 1.06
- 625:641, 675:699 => 1.13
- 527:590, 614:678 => 1.12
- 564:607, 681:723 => 1.19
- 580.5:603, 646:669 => 1.16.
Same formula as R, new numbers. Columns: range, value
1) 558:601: 171.2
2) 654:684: 188.3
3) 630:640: 179.2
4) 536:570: 165.6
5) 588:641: 166.9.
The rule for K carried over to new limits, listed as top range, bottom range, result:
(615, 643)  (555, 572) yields 1.04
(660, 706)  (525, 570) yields 1.21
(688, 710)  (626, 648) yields 1.14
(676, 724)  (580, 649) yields 1.15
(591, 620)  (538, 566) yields 1.04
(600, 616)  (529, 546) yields 1.06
